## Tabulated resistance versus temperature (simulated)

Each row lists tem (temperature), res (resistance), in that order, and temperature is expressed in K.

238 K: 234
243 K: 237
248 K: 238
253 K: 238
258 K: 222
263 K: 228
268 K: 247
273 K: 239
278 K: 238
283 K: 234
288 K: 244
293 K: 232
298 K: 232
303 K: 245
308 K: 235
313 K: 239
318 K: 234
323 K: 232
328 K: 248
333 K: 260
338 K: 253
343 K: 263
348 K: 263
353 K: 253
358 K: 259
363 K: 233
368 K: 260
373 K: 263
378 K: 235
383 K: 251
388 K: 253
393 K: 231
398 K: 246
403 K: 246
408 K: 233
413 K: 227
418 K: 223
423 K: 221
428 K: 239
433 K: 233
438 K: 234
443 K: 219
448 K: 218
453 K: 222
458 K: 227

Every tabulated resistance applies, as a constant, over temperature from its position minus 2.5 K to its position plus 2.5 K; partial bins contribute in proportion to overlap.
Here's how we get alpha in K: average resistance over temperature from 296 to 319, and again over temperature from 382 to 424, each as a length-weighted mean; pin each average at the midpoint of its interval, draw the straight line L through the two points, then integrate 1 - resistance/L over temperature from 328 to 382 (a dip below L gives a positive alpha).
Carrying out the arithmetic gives -3.82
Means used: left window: 237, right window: 237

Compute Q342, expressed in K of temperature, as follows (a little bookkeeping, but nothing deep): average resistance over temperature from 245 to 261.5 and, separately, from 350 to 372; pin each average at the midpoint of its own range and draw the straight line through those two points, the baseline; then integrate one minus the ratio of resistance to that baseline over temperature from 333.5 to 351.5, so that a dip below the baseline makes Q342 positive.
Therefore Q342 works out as -0.8 K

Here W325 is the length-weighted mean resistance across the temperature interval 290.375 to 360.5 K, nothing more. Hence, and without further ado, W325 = 246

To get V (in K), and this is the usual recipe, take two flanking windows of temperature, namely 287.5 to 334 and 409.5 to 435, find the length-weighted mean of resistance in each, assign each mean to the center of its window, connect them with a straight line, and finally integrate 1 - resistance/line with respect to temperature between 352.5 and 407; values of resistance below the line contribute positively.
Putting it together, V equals -3.5 K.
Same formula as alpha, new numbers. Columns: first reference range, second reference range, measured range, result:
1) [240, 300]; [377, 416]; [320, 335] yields -0.50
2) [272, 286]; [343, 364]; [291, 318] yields 0.74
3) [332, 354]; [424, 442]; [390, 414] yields 0.41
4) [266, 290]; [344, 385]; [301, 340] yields 0.50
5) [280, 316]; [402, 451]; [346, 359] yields -1.36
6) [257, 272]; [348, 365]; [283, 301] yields 0.23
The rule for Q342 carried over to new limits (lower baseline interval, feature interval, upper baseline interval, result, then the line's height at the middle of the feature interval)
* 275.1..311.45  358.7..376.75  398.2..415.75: -1.12 K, 237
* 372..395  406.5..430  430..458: 0.60 K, 234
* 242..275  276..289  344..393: 0.05 K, 239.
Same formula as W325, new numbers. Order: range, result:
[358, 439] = 240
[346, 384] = 252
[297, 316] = 238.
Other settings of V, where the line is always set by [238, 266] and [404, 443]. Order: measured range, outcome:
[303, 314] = -0.3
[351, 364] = -1.1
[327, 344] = -1.8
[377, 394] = -1.0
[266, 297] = -0.8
